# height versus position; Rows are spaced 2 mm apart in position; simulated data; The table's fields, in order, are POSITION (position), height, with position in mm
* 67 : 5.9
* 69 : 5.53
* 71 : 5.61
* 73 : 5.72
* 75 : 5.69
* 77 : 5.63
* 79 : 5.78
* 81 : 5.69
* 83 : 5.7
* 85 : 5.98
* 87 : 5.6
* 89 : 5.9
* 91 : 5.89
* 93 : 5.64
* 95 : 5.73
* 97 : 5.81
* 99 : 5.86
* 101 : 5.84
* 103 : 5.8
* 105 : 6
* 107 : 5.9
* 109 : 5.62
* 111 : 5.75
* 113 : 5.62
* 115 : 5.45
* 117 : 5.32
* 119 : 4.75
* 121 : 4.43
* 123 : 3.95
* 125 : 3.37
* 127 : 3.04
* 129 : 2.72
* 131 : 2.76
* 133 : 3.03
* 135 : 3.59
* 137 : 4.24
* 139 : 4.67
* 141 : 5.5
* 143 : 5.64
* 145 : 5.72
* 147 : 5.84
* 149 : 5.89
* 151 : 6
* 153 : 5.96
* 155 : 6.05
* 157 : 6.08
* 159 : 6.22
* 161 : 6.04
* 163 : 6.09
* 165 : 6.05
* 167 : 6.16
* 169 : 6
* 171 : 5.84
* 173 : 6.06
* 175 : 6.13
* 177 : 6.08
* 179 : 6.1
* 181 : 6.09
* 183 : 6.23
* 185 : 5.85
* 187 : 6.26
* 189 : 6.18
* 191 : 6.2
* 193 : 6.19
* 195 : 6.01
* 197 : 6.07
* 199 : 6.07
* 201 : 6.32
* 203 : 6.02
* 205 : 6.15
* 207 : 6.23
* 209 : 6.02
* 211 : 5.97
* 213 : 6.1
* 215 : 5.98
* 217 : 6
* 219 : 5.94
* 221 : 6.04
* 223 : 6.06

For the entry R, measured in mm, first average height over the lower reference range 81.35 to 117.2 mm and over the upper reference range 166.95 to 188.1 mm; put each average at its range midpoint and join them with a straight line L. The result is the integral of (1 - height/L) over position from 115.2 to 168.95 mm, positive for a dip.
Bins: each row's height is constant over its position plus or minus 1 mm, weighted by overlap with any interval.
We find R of 8.6 mm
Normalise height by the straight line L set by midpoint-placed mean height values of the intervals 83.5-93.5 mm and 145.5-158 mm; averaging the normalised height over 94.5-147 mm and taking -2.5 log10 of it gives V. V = 0.21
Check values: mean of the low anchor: 5.8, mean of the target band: 4.86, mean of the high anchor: 5.96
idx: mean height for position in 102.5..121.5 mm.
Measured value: 5.48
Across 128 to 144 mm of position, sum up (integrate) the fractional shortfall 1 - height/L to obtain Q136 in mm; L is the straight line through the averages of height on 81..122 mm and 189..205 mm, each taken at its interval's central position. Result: 4.95 mm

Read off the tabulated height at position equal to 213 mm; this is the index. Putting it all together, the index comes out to 6.1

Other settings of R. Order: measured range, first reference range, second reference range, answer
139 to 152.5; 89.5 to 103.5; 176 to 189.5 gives 0.65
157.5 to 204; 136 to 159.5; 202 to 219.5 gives -1.95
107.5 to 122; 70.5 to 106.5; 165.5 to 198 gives 1.39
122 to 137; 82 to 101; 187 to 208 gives 6.70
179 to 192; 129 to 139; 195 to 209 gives -1.56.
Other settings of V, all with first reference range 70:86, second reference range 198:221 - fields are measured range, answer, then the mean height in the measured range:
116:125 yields 0.29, 4.47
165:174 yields -0.01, 6.02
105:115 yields 0.02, 5.72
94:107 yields -0.01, 5.84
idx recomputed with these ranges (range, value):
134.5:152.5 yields 5.3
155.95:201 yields 6.1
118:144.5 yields 4.01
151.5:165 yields 6.07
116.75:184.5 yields 5.23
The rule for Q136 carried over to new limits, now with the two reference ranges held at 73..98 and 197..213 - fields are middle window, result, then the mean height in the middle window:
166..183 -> -0.1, 6.07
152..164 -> -0.2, 6.07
